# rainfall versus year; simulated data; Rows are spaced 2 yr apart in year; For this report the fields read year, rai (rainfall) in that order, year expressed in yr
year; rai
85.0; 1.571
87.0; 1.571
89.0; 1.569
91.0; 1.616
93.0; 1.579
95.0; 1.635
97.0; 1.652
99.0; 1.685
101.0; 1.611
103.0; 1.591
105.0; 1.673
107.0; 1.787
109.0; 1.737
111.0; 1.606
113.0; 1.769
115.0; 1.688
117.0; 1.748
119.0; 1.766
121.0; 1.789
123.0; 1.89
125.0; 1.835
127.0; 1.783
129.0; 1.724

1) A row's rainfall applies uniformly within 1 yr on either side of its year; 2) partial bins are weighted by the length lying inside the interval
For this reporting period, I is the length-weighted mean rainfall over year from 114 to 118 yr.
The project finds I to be 1.72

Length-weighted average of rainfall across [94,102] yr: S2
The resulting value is 1.65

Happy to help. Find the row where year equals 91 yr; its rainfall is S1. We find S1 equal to 1.616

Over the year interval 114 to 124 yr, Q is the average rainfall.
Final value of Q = 1.78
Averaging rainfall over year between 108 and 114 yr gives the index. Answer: 1.7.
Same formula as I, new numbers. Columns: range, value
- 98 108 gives 1.67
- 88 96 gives 1.6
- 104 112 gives 1.7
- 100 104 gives 1.6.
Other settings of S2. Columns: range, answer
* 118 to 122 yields 1.78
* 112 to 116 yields 1.73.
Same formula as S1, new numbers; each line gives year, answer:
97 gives 1.652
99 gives 1.685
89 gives 1.569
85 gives 1.571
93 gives 1.579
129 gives 1.724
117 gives 1.748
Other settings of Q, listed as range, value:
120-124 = 1.84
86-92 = 1.59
